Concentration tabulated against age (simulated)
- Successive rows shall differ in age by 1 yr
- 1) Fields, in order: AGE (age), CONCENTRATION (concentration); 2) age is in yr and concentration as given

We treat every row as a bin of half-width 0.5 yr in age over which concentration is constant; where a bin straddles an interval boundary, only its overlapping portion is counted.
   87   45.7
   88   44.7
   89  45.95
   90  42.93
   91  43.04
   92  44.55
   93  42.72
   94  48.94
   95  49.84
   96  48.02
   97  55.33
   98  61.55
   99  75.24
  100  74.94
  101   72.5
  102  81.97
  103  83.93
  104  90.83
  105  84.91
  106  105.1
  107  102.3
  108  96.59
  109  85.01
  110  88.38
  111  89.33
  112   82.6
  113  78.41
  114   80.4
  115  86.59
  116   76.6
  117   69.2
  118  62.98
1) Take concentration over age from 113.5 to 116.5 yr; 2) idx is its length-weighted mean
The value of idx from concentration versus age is 81.2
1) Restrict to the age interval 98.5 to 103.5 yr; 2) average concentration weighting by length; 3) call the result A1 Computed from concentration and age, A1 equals 77.7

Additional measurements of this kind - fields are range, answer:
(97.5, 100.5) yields 70.6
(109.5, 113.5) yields 84.7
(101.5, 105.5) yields 85.4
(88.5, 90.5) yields 44.4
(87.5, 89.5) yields 45.3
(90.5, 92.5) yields 43.8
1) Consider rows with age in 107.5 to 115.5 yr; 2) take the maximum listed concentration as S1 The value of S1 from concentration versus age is 96.59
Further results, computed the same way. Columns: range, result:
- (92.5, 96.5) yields 49.84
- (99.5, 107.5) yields 105.1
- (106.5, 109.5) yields 102.3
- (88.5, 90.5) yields 45.95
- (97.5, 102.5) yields 81.97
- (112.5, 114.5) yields 80.4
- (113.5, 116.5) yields 86.59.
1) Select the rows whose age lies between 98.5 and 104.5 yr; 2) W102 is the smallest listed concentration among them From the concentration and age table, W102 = 72.5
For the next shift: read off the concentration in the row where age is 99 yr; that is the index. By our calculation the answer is 75.24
